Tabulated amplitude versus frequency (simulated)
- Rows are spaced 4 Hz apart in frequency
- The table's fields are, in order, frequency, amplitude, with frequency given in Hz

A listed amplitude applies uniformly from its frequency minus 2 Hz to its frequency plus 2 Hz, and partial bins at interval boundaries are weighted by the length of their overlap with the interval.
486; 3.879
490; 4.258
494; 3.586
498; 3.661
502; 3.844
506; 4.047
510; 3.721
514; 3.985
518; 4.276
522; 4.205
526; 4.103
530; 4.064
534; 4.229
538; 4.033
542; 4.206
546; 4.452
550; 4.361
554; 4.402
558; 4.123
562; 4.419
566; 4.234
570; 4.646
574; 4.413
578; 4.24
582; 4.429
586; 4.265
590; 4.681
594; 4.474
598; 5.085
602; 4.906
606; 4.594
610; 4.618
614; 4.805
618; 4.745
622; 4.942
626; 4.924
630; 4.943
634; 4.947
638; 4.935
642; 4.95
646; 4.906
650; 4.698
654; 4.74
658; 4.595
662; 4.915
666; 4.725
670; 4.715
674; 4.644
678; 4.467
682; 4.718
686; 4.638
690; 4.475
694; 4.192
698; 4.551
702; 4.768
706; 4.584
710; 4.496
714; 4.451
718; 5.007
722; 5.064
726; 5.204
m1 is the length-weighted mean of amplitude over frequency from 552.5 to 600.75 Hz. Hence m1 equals 4.46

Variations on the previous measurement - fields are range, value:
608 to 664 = 4.83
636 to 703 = 4.68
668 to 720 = 4.59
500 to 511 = 3.88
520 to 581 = 4.28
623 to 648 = 4.93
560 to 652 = 4.69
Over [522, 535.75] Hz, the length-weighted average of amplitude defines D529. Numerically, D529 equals 4.14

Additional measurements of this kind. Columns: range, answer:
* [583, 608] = 4.66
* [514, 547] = 4.18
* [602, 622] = 4.74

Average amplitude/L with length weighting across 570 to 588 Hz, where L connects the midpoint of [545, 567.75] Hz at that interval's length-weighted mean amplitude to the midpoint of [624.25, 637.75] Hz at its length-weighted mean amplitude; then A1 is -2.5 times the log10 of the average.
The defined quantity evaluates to 0.03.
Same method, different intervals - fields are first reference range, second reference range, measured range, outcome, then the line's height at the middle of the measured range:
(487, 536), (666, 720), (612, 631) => -0.119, 4.36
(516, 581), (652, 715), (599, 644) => -0.092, 4.46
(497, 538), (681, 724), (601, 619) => -0.095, 4.33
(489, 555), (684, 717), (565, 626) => -0.087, 4.27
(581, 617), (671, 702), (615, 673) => -0.053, 4.6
